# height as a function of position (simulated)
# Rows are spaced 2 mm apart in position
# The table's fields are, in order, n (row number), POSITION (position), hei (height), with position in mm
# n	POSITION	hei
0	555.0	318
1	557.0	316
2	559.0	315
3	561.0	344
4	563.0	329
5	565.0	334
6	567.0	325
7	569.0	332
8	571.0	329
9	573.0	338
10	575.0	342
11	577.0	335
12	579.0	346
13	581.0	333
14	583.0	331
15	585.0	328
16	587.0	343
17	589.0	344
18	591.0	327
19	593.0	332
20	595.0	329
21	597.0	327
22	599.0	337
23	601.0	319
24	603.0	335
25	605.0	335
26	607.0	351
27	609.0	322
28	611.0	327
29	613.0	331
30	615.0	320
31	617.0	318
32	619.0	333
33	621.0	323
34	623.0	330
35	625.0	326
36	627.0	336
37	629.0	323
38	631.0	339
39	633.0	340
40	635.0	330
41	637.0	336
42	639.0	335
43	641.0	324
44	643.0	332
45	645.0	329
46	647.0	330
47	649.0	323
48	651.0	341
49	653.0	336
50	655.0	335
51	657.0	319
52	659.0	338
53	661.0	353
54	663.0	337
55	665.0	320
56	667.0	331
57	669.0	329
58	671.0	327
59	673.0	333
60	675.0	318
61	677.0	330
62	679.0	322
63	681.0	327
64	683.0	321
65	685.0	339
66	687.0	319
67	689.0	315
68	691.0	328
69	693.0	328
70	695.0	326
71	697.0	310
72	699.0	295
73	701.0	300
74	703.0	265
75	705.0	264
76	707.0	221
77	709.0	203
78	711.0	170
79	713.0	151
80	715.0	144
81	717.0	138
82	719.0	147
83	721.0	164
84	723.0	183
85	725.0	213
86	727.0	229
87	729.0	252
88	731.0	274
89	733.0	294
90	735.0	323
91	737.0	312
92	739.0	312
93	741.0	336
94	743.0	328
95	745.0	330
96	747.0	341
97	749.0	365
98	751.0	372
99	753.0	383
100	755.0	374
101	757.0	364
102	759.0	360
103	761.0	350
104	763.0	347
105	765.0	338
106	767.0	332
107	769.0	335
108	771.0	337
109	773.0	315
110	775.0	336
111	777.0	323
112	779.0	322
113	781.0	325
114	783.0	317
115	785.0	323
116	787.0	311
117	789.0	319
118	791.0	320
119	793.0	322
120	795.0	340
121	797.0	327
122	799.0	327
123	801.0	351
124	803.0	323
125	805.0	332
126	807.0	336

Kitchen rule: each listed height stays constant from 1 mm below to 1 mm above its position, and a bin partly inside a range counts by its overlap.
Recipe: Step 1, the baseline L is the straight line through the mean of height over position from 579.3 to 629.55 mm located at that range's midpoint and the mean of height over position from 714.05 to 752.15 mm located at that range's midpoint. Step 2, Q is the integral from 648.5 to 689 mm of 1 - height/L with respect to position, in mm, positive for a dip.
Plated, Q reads -4.2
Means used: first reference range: 331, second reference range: 267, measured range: 330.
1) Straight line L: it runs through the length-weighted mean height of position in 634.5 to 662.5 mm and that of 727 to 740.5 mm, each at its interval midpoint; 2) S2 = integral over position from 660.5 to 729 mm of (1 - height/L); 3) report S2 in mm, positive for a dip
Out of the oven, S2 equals 8.7 mm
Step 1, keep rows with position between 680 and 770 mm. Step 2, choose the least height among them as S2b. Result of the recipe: 138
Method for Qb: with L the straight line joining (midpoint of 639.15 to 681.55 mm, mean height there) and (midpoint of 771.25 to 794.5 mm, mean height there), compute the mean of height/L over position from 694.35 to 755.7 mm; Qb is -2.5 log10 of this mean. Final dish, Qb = 0.214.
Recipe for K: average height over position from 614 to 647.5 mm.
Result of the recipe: 330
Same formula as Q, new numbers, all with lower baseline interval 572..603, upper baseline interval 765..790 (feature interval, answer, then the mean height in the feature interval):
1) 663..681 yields 0.18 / 327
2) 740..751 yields -0.55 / 343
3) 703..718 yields 6.33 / 190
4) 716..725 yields 4.49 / 164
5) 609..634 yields 0.30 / 329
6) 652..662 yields -0.16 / 336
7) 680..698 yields 0.31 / 324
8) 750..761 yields -1.44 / 369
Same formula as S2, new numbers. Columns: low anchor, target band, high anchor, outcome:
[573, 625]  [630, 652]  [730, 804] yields -0.04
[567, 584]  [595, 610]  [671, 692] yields 0.02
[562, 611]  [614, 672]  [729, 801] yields 0.34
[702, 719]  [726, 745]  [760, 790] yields -4.01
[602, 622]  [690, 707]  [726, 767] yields 1.66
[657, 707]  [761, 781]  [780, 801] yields -0.56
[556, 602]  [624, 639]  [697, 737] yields -2.11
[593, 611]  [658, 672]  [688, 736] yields -2.62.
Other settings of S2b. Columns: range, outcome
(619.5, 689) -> 315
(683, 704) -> 265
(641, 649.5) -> 323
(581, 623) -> 318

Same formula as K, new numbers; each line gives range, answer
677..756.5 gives 281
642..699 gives 328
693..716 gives 245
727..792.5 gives 329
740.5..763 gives 355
